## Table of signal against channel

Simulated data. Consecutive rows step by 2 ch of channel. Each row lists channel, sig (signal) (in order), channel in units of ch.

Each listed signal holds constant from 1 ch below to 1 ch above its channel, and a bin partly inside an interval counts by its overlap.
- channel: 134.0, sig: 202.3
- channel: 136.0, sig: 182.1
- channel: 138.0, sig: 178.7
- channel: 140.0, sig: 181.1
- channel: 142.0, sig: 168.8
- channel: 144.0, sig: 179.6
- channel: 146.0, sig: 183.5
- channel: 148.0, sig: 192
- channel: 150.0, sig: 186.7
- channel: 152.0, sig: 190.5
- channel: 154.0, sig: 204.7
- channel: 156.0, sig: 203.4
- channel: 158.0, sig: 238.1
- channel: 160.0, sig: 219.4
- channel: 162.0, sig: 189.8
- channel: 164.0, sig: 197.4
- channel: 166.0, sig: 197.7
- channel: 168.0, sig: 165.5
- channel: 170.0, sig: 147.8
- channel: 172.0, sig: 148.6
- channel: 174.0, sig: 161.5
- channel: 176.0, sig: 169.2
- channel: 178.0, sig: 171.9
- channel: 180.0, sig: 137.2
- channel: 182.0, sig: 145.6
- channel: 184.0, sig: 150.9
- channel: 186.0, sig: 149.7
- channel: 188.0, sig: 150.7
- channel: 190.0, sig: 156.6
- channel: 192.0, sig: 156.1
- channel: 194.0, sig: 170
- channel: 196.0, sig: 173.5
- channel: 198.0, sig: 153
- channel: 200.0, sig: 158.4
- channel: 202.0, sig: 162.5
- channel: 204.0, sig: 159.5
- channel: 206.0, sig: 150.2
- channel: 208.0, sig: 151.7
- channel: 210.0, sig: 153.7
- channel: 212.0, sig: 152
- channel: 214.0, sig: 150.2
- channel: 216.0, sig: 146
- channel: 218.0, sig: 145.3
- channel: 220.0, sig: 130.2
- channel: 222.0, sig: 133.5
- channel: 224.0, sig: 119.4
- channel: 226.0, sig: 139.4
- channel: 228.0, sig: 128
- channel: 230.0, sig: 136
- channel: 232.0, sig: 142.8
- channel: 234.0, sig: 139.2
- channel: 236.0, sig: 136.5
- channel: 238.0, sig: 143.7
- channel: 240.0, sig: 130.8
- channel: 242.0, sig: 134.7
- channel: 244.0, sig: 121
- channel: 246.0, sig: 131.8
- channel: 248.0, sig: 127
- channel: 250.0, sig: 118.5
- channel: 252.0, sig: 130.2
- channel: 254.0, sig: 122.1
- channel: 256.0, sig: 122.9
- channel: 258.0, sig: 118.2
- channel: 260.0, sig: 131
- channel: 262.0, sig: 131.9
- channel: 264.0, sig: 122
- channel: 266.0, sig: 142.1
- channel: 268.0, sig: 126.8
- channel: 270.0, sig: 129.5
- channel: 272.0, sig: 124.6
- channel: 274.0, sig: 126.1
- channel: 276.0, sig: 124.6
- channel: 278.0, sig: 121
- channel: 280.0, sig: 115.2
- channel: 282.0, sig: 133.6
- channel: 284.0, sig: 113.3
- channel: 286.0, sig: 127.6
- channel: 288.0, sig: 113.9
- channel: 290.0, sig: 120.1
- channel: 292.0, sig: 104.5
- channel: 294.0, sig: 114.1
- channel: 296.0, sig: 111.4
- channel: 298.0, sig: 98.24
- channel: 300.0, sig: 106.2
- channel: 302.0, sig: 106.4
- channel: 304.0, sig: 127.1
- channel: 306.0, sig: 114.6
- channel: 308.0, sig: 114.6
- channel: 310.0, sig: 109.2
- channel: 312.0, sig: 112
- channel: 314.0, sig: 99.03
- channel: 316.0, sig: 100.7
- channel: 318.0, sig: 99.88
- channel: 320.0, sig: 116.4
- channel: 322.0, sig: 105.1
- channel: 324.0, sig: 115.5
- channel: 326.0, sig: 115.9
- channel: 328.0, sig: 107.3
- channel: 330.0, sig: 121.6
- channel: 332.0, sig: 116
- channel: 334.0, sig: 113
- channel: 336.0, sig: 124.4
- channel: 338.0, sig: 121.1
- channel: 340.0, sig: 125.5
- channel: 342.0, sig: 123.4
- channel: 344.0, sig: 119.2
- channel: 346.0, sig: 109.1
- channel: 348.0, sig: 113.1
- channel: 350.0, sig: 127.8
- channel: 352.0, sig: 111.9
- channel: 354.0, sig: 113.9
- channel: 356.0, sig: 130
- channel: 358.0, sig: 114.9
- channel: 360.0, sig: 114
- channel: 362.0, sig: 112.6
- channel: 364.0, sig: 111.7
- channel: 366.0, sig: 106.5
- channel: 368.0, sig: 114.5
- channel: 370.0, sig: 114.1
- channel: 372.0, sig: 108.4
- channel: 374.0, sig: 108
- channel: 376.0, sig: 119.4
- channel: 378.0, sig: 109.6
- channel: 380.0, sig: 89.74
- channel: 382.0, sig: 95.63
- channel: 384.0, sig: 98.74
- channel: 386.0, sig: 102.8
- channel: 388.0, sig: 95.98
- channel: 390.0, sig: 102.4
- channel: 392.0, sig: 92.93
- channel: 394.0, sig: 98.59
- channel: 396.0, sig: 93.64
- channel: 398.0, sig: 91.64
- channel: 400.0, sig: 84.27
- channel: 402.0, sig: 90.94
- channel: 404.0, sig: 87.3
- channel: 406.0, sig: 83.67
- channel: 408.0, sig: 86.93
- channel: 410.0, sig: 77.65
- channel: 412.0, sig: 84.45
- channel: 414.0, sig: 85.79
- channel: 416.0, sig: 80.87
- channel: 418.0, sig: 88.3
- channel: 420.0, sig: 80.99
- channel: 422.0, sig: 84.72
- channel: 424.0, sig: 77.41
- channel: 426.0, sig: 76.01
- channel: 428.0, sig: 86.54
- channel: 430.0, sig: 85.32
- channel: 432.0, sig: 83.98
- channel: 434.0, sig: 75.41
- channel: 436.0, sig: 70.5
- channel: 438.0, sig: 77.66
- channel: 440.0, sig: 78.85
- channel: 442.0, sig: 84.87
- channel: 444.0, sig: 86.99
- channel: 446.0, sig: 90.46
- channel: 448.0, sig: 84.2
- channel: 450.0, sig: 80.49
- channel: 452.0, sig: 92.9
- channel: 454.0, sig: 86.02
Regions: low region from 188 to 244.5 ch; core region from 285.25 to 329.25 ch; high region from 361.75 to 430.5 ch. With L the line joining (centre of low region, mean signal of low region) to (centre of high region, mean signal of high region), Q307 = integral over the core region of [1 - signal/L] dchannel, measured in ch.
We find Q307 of 3.3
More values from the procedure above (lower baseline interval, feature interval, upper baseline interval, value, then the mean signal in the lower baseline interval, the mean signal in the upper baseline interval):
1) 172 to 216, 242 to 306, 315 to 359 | 5.75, 156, 116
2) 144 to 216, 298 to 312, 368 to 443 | 1.54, 170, 90.4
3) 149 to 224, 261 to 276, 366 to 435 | 0.93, 165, 92.5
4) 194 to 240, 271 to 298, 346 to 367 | 2.61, 146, 115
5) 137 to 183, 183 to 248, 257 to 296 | 3.41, 181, 123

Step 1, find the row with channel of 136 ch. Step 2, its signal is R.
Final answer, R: 182.1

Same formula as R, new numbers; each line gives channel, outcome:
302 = 106.4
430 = 85.32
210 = 153.7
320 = 116.4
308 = 114.6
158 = 238.1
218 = 145.3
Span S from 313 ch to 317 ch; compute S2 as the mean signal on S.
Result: 99.9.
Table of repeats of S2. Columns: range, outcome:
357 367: 112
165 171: 170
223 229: 129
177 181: 155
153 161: 216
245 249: 129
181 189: 149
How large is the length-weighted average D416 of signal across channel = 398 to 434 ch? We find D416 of 83.8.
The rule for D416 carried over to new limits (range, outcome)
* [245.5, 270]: 127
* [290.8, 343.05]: 112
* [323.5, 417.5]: 106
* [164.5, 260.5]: 146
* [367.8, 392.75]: 104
